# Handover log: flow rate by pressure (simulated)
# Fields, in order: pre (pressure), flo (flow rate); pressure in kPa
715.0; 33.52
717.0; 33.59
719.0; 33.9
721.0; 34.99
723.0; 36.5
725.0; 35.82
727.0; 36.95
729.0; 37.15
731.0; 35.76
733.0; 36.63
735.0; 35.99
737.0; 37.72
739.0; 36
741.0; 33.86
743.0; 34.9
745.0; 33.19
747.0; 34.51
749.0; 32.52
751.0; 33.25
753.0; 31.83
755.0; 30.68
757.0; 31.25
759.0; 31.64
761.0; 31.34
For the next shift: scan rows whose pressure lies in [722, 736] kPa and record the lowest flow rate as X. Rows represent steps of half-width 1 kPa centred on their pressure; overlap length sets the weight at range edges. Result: 35.76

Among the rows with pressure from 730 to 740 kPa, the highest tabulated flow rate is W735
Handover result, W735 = 37.72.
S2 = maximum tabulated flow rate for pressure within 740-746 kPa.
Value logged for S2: 34.9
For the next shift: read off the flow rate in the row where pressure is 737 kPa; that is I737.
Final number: 37.72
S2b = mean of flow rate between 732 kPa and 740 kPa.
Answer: 36.6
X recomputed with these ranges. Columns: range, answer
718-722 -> 33.9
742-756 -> 30.68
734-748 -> 33.19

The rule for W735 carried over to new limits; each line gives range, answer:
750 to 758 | 33.25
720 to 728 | 36.95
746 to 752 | 34.51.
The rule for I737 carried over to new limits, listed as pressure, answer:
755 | 30.68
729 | 37.15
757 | 31.25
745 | 33.19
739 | 36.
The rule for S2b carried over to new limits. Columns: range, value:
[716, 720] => 33.7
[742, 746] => 34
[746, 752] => 33.4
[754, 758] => 31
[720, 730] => 36.3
